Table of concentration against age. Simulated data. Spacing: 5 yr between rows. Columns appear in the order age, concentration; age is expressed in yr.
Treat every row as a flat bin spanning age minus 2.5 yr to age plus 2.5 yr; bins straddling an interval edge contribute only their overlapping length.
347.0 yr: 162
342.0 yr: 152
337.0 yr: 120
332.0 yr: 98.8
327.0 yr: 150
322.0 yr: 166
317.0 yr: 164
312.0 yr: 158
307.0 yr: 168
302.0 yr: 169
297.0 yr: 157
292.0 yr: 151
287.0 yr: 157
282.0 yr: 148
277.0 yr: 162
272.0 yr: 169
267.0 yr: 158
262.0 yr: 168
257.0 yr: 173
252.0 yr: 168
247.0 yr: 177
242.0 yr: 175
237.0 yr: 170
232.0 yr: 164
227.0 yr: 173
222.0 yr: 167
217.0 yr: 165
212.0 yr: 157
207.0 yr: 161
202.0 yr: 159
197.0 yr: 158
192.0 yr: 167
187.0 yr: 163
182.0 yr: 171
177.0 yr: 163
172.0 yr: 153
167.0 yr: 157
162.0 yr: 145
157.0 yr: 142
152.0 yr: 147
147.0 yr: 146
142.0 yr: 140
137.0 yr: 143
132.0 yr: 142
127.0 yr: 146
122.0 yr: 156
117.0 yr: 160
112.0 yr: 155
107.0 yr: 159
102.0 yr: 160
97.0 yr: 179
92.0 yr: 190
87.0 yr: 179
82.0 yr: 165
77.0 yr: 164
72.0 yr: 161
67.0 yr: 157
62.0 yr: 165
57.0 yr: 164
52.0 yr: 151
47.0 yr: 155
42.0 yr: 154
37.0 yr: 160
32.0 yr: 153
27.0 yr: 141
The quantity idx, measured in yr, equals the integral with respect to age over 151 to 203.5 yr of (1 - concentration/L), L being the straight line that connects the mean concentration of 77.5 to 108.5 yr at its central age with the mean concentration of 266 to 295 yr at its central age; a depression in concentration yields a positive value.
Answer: 2.64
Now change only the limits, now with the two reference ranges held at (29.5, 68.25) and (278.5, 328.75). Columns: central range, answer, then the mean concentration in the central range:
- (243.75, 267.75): -1.68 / 170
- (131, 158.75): 2.56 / 143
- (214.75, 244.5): -1.97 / 169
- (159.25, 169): 0.47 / 150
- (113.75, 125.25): 0.06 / 157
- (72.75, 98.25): -2.69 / 174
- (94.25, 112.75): -0.78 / 164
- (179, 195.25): -0.84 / 166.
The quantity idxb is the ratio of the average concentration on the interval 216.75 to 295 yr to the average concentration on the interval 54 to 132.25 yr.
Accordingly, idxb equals 1.0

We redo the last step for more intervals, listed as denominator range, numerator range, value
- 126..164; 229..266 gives 1.18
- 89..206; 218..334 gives 1.03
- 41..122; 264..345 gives 0.94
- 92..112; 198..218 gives 0.95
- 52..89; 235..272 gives 1.04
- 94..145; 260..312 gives 1.04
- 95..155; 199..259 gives 1.10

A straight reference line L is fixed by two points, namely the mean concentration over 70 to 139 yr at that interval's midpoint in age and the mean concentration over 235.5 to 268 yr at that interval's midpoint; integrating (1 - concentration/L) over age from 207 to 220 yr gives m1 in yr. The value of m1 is 0.53 yr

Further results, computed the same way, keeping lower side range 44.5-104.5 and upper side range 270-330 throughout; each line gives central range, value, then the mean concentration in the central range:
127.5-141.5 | 1.83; 143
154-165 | 1.29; 144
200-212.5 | 0.21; 159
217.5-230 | -0.57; 169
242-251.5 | -0.81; 175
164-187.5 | 0.29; 161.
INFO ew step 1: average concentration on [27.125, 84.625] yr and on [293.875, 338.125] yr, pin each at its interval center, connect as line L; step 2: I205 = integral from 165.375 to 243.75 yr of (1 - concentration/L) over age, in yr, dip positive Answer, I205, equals -5.0 yr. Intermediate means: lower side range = 158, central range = 164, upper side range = 151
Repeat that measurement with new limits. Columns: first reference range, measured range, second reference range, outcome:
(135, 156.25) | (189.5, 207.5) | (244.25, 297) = -1.1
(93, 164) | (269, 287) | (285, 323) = 0.1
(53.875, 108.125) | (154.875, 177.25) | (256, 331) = 1.8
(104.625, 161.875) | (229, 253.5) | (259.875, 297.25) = -2.3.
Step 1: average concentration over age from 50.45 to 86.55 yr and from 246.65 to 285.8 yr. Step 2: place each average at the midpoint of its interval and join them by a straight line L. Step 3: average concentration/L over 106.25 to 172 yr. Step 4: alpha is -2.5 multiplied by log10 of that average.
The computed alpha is 0.10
